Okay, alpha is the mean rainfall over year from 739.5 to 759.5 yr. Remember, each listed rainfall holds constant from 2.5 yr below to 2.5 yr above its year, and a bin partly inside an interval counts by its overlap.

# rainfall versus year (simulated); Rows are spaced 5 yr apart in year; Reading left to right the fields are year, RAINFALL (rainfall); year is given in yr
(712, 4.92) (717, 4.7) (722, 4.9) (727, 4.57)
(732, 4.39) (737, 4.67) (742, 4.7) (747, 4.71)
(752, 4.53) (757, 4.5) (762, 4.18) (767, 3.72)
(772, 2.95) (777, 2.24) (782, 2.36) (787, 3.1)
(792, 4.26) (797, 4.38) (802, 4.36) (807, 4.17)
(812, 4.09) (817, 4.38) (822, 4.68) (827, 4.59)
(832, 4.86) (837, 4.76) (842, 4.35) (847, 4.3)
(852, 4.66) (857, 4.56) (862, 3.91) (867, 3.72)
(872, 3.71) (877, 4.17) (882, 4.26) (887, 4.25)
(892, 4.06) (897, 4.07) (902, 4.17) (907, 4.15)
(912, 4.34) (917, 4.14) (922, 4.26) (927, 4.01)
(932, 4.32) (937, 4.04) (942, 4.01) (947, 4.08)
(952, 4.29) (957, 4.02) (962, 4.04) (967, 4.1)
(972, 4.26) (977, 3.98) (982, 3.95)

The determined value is 4.61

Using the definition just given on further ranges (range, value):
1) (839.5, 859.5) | 4.47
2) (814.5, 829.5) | 4.55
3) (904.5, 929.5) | 4.18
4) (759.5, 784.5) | 3.09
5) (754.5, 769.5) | 4.13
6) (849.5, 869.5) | 4.21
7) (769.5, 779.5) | 2.6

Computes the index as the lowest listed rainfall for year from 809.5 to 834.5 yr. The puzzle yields 4.09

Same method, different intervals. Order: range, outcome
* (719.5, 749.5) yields 4.39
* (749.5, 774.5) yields 2.95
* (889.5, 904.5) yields 4.06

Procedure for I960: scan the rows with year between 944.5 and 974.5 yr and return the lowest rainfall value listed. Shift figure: 4.02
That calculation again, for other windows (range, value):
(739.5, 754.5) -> 4.53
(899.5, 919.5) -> 4.14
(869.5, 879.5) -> 3.71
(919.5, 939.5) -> 4.01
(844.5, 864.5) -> 3.91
